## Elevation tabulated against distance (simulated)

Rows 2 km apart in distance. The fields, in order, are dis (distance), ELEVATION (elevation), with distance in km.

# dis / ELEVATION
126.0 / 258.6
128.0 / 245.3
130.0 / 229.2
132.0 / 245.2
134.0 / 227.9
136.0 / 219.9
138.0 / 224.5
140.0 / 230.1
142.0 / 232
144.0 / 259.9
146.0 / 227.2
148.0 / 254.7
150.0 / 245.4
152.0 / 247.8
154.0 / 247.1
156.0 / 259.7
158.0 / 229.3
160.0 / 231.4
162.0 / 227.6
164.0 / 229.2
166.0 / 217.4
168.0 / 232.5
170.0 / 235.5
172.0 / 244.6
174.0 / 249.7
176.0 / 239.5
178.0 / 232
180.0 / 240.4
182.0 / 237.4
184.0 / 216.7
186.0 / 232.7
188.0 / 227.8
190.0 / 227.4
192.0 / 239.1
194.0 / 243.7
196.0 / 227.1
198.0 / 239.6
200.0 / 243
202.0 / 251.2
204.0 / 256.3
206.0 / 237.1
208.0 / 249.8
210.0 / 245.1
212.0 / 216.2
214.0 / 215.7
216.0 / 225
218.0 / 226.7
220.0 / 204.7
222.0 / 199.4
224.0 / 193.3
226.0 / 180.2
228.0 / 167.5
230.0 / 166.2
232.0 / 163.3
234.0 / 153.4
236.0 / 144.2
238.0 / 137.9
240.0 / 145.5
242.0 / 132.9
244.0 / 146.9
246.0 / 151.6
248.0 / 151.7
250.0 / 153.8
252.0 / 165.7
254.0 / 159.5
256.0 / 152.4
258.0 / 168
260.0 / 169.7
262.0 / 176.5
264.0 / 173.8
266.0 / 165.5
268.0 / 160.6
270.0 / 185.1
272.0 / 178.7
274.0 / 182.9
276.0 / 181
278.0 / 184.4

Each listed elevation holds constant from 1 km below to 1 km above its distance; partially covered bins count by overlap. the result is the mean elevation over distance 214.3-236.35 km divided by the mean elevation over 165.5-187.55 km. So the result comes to 0.79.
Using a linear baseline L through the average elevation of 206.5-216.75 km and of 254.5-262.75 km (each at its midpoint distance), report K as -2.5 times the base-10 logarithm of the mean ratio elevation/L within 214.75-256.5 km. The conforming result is 0.18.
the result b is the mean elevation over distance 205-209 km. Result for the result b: 243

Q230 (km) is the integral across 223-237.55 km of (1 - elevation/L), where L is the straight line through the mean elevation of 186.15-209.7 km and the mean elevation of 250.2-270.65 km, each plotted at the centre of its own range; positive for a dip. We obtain 2.6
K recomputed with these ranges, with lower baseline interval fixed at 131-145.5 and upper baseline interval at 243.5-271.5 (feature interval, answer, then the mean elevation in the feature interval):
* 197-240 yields -0.09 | 204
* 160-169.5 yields -0.05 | 228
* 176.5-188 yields -0.12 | 232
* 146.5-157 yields -0.11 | 250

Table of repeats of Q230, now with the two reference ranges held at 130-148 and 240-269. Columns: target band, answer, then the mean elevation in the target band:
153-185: -3.14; 236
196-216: -4.99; 238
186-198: -2.04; 234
